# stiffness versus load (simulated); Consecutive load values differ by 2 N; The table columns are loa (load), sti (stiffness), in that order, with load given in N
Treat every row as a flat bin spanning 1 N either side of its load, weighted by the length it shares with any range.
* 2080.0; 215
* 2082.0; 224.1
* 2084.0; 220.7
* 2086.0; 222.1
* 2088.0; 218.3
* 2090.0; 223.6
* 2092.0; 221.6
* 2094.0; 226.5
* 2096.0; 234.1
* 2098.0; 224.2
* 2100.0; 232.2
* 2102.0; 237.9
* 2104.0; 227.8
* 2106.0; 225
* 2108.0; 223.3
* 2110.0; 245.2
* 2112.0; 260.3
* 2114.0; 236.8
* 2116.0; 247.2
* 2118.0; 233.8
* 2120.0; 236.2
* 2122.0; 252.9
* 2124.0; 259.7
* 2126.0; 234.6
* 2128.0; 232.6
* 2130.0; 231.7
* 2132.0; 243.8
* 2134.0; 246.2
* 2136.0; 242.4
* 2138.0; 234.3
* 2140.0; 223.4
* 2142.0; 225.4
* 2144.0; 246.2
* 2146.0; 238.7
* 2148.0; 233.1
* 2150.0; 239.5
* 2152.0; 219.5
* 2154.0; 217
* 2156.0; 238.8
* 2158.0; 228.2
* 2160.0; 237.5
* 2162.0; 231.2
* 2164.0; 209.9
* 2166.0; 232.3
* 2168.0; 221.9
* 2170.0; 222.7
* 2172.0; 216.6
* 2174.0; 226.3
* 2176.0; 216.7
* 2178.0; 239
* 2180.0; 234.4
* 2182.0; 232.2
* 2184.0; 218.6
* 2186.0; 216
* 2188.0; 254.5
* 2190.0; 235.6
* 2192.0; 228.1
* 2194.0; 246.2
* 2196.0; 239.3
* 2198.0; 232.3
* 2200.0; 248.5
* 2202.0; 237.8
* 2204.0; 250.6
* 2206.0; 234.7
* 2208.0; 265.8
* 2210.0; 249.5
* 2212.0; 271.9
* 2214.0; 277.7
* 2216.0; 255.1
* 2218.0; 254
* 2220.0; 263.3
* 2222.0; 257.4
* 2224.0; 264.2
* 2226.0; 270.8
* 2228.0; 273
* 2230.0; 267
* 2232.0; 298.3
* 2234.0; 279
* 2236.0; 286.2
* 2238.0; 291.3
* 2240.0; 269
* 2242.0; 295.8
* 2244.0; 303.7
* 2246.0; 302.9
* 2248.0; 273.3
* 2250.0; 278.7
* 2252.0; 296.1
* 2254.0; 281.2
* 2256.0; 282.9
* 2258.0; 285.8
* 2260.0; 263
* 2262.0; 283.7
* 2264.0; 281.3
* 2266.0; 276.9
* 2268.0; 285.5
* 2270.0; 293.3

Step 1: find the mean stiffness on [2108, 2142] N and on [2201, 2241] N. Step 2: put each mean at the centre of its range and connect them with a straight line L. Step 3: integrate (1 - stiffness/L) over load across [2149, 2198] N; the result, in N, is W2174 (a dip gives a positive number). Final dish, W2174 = 4.6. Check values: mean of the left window 240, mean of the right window 266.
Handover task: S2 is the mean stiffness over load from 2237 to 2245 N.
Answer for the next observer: 290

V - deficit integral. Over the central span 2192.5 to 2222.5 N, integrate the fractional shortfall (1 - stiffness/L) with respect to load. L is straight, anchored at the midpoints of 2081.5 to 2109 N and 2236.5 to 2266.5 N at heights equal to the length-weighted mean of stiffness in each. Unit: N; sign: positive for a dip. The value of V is 1.8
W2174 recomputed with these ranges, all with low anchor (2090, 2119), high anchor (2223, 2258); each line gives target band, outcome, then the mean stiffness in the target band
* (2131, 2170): 2.9 N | 232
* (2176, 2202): 2.9 N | 235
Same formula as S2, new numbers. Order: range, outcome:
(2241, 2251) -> 291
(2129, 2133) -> 238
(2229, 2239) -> 284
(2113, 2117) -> 242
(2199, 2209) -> 247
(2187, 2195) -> 241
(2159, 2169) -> 227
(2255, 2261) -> 277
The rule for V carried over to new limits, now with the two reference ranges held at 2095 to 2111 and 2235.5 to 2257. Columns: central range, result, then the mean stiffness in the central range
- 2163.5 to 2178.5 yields 2.0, 223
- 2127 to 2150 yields 0.8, 236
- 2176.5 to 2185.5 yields 1.1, 229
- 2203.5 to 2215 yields 0.6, 259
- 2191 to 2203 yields 1.3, 239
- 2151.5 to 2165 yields 1.4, 226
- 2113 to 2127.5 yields -0.3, 243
